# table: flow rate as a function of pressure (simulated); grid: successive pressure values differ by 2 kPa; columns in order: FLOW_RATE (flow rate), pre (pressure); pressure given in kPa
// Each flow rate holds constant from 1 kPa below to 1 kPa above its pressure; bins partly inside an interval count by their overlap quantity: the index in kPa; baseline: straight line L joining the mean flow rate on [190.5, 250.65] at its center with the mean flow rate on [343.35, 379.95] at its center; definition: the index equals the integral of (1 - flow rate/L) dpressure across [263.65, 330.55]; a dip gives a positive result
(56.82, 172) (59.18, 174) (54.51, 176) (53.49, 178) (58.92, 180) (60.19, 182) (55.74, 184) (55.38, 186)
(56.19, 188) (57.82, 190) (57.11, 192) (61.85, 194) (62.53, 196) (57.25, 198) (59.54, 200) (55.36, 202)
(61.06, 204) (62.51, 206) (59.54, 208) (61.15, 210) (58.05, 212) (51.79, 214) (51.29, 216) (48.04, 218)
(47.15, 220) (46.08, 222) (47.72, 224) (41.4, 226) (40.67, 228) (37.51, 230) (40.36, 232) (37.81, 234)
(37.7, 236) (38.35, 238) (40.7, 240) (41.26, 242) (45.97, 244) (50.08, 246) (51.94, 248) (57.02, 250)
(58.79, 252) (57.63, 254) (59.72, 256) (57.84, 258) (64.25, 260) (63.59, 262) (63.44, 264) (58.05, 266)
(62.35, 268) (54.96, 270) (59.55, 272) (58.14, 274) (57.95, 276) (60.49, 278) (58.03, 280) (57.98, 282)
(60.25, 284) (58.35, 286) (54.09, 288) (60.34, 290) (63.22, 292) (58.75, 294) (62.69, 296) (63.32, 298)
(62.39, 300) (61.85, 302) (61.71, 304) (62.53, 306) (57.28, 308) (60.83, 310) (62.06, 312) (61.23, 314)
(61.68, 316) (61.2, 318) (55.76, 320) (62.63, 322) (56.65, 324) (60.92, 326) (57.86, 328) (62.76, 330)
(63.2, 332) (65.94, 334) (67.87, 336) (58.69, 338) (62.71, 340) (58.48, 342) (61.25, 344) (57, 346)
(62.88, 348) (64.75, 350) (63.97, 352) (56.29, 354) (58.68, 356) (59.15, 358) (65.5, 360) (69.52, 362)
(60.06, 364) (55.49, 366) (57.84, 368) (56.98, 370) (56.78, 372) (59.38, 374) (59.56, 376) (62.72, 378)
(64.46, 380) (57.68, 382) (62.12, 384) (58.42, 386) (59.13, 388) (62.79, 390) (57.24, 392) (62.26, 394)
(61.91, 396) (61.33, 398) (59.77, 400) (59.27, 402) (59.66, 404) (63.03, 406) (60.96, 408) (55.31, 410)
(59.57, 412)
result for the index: -5.0 kPa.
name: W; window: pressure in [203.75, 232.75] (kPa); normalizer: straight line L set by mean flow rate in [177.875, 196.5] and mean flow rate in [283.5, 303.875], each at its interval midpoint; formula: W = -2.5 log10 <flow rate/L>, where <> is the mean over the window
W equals 0.17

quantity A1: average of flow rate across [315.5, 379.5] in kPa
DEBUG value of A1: 60.8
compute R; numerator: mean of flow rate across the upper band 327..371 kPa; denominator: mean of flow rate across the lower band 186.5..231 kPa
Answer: 1.1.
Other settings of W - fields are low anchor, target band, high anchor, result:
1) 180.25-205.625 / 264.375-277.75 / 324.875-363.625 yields 0.03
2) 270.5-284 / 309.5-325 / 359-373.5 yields -0.02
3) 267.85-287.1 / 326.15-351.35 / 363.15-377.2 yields -0.07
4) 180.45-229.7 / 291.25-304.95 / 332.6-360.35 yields -0.05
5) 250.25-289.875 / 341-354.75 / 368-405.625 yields -0.02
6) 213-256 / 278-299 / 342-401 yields -0.15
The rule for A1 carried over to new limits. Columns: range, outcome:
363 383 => 59.1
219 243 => 41.4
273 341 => 60.6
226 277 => 51.6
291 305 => 62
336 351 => 61.3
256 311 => 60.1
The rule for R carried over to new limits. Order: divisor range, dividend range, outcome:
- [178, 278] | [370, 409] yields 1.12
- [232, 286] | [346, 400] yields 1.12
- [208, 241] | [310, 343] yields 1.34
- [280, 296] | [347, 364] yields 1.06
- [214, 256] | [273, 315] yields 1.30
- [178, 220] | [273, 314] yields 1.05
